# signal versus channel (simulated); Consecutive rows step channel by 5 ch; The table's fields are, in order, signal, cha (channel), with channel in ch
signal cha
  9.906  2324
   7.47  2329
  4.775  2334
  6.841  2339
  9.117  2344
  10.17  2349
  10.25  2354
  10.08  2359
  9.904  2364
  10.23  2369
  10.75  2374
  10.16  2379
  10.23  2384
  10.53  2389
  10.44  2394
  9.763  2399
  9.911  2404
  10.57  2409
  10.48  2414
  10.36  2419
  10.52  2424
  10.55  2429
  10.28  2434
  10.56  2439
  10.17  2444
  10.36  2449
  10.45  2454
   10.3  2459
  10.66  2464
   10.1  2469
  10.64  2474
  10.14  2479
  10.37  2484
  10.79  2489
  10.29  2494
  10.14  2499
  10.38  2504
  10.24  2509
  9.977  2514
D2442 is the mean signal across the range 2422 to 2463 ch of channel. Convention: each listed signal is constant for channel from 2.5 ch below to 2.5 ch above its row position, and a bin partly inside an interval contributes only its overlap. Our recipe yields 10.4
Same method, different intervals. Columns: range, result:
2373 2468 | 10.4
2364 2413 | 10.3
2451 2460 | 10.4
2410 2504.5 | 10.4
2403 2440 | 10.4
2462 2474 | 10.4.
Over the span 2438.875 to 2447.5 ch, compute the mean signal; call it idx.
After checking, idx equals 10.3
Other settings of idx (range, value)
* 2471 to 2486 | 10.4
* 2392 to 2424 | 10.3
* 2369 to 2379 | 10.5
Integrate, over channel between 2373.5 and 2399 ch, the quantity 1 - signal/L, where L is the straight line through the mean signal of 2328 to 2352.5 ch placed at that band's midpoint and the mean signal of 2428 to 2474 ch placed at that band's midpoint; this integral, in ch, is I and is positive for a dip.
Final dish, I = -4.2 ch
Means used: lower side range 7.79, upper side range 10.4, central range 10.3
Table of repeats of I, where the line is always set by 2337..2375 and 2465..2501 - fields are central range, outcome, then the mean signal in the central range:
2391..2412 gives -0.6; 10.2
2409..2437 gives -1.2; 10.5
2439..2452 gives -0.2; 10.3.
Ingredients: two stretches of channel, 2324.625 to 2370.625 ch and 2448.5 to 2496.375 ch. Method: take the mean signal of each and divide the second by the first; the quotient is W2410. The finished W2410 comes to 1.19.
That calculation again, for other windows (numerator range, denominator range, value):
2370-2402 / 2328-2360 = 1.23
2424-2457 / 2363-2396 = 1.01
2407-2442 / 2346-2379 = 1.03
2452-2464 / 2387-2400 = 1.01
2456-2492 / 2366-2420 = 1.01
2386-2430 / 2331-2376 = 1.14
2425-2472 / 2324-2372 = 1.18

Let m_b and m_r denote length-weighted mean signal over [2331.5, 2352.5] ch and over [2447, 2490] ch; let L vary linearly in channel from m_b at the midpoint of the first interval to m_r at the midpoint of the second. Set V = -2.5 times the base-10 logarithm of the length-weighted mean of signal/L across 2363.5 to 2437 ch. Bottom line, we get -0.15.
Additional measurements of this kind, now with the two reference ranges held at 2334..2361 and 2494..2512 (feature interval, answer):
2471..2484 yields -0.04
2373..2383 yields -0.14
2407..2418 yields -0.12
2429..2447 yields -0.08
